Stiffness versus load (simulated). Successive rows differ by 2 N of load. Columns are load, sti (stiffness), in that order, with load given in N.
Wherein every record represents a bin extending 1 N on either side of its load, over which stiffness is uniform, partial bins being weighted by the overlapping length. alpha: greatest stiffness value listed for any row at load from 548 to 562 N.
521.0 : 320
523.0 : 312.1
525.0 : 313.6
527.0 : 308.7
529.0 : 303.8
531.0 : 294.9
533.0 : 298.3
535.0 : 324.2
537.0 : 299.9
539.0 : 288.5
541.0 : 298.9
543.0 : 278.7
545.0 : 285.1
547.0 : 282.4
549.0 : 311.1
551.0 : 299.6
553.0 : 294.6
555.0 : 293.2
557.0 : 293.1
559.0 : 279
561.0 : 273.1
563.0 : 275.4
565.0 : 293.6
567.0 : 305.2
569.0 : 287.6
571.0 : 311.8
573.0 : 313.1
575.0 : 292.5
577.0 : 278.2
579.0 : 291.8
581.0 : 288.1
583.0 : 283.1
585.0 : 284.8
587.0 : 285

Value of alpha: 311.1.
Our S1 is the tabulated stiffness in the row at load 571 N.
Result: 311.8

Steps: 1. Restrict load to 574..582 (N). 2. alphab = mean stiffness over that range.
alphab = 288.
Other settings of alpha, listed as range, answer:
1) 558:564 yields 279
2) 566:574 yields 313.1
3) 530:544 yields 324.2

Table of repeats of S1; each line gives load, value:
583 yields 283.1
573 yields 313.1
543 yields 278.7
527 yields 308.7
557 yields 293.1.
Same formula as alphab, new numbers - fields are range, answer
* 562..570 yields 290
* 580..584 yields 286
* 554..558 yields 293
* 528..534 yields 299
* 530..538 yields 304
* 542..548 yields 282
